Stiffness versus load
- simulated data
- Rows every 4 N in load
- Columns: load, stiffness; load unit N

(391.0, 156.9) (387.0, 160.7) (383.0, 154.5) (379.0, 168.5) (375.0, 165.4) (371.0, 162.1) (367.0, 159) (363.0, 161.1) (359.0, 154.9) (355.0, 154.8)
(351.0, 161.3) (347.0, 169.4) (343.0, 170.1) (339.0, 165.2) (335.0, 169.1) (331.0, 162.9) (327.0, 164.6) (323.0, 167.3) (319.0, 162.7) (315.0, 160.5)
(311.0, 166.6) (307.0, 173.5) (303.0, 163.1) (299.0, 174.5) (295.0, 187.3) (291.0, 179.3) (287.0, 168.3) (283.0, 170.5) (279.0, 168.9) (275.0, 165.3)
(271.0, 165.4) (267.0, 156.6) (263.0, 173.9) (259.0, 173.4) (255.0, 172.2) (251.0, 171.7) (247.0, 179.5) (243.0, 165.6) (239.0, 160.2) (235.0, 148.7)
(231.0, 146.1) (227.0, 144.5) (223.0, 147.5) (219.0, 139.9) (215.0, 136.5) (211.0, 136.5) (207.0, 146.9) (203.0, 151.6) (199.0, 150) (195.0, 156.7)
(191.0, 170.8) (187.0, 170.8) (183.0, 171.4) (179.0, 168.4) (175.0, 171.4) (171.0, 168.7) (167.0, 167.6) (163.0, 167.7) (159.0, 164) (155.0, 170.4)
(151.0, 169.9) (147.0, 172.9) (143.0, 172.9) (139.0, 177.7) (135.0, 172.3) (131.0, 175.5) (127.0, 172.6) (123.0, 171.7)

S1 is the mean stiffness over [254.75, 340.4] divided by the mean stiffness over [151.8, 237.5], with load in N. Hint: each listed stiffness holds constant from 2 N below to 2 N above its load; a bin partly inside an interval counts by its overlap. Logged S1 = 1.07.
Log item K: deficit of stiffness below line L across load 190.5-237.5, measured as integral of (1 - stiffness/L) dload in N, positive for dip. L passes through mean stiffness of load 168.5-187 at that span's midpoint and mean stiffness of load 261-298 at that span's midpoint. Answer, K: 6.3 N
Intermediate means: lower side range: 170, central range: 147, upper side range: 171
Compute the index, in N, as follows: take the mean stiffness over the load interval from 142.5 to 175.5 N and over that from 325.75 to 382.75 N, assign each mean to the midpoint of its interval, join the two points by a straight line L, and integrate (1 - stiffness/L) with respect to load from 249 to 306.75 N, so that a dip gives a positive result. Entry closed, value -1.8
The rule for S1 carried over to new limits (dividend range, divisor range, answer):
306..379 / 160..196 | 0.97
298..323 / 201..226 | 1.16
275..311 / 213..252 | 1.12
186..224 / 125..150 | 0.86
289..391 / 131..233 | 1.03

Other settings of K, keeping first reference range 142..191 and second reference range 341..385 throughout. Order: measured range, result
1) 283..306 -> -1.33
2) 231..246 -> 0.79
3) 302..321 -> -0.17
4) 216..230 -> 1.99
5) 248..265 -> -0.72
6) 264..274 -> 0.18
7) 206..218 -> 2.04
